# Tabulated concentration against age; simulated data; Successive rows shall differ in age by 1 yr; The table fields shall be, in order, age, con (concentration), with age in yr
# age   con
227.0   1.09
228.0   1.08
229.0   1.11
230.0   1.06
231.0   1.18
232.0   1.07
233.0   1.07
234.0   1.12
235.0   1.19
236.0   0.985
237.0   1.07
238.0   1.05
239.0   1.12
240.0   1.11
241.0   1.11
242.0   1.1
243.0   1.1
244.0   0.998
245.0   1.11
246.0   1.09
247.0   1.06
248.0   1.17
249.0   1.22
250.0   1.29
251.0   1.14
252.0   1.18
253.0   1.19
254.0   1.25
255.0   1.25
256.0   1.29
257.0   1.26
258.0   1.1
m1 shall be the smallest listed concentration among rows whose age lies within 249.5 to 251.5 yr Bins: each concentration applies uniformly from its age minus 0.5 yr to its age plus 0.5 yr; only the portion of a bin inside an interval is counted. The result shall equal 1.14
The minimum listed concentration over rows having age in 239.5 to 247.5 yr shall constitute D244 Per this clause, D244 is 0.998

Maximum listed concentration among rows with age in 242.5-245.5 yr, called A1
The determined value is 1.11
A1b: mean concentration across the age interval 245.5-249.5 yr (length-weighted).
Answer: 1.14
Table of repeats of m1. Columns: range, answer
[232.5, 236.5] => 0.985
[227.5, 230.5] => 1.06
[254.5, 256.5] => 1.25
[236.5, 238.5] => 1.05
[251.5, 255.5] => 1.18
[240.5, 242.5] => 1.1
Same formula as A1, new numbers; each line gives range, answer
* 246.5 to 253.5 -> 1.29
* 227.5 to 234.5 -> 1.18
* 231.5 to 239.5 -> 1.19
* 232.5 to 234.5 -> 1.12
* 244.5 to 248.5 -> 1.17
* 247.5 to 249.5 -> 1.22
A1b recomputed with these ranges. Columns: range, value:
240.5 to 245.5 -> 1.08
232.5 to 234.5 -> 1.1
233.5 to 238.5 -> 1.08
